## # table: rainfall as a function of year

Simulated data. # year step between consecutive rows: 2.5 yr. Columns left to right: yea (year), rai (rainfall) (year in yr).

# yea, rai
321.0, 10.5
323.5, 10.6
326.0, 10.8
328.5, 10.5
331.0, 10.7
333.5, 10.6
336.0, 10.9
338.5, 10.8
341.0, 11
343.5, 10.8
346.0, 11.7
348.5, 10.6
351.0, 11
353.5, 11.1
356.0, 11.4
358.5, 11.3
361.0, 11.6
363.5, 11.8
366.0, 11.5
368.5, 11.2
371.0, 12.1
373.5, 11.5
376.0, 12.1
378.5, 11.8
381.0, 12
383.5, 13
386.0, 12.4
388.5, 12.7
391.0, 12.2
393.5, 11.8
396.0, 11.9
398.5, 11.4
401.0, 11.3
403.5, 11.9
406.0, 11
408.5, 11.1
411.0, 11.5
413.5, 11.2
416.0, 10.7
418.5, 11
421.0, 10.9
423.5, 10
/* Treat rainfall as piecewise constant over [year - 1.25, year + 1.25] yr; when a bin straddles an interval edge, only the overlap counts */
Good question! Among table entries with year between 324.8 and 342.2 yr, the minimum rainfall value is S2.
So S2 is 10.5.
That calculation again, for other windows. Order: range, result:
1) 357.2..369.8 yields 11.2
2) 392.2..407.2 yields 11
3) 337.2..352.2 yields 10.6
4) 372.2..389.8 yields 11.5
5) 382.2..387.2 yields 12.4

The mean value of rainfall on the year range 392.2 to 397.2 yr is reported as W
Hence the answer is 11.9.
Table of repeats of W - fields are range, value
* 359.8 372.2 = 11.6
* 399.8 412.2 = 11.4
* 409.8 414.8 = 11.3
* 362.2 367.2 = 11.7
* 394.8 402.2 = 11.5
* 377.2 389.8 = 12.4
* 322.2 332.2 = 10.6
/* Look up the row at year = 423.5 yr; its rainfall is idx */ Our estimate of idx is 10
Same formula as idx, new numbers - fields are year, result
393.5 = 11.8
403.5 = 11.9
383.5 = 13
